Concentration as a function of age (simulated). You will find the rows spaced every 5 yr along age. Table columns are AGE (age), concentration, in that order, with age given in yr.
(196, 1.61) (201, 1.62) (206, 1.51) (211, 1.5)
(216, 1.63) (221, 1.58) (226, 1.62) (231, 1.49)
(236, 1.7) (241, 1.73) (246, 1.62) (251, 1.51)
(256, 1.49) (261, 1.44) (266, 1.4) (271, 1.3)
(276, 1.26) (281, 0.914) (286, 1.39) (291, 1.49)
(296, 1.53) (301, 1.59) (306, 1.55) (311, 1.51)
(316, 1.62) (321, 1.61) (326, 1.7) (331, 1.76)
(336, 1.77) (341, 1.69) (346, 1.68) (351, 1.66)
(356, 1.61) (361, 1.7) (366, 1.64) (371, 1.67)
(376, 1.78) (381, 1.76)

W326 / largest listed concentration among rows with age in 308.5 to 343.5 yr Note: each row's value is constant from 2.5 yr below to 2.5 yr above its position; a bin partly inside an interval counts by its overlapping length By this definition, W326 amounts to 1.77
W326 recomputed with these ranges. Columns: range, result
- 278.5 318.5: 1.62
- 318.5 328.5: 1.7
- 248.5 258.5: 1.51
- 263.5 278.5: 1.4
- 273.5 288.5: 1.39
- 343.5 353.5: 1.68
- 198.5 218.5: 1.63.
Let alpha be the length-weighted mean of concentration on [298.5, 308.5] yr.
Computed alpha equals 1.57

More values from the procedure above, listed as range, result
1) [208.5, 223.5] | 1.57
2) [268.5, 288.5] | 1.22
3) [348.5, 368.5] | 1.65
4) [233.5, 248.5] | 1.68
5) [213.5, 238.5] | 1.6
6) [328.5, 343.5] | 1.74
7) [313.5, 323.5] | 1.62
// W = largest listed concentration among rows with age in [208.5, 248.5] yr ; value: 1.73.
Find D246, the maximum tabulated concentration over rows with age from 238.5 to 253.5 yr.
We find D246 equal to 1.73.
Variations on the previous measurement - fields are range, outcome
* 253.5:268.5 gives 1.49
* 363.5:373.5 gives 1.67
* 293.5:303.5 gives 1.59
